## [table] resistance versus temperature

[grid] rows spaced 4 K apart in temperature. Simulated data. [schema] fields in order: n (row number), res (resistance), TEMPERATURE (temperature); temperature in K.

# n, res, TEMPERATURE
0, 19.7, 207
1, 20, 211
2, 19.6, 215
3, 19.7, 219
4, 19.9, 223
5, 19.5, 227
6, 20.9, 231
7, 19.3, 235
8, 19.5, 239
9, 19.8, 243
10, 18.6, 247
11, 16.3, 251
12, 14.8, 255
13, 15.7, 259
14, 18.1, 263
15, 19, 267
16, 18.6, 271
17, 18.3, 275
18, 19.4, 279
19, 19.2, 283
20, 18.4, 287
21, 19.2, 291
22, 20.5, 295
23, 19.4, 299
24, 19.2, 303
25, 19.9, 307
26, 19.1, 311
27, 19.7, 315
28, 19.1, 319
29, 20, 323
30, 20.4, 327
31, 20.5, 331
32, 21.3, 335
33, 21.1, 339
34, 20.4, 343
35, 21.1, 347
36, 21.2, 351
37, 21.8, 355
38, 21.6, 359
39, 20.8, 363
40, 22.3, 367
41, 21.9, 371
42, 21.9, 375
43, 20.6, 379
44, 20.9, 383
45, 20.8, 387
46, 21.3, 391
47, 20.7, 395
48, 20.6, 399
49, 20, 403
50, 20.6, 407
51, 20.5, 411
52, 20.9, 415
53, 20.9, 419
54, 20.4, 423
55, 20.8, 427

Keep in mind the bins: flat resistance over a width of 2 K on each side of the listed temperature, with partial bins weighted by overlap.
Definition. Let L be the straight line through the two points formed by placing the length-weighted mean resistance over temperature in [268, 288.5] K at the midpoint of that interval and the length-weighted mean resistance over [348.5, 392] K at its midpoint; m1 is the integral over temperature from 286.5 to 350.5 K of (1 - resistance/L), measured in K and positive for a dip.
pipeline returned -0.3 K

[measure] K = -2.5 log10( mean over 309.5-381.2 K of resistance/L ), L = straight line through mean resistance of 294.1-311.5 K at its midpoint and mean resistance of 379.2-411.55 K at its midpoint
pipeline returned -0.04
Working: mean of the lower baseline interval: 19.6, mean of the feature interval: 20.8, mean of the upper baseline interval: 20.7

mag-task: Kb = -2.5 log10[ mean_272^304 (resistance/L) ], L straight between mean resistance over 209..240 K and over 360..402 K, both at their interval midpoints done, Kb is 0.06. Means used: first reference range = 19.8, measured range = 19.2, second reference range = 21.2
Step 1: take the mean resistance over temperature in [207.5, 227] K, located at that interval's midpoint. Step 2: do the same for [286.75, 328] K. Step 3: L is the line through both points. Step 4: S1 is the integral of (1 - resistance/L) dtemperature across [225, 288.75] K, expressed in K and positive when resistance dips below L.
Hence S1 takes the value 3.9 K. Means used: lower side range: 19.8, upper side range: 19.6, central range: 18.5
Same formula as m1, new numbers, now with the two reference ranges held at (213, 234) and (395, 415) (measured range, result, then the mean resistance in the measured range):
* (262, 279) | 1.2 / 18.6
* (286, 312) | 0.9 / 19.4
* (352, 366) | -0.8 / 21.4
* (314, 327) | 0.3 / 19.7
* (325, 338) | -0.3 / 20.8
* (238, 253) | 1.1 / 18.5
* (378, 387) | -0.2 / 20.8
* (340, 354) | -0.5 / 21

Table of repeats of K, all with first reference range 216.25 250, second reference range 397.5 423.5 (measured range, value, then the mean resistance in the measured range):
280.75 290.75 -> 0.05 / 18.9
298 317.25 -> 0.03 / 19.5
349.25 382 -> -0.06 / 21.5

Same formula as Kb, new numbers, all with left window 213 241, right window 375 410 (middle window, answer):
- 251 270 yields 0.180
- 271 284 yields 0.066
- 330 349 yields -0.024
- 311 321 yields 0.052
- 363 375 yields -0.063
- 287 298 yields 0.034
